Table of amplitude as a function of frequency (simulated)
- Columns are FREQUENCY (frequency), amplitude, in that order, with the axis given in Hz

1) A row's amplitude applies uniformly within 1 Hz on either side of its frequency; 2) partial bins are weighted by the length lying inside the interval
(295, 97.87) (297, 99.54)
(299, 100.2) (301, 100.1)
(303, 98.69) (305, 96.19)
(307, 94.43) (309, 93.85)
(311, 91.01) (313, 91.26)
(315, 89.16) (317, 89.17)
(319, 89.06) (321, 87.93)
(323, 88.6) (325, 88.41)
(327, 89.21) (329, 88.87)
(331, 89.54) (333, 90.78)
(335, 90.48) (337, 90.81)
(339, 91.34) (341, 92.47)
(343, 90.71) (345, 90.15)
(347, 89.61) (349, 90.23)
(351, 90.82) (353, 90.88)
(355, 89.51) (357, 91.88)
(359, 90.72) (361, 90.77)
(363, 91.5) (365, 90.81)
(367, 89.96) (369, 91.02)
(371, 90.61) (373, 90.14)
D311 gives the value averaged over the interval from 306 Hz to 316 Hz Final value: 91.9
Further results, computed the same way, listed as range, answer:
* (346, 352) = 90.2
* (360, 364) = 91.1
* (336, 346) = 91.1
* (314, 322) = 88.8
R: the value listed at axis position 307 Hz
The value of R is 94.43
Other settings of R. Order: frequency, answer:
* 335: 90.48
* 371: 90.61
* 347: 89.61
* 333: 90.78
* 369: 91.02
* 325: 88.41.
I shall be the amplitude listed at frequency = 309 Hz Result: 93.85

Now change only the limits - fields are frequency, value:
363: 91.5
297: 99.54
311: 91.01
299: 100.2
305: 96.19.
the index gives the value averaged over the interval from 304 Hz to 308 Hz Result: 95.3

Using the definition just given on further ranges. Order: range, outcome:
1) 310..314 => 91.1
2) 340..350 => 90.6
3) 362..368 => 90.8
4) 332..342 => 91.2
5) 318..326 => 88.5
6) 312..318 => 89.9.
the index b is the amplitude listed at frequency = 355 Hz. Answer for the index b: 89.51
